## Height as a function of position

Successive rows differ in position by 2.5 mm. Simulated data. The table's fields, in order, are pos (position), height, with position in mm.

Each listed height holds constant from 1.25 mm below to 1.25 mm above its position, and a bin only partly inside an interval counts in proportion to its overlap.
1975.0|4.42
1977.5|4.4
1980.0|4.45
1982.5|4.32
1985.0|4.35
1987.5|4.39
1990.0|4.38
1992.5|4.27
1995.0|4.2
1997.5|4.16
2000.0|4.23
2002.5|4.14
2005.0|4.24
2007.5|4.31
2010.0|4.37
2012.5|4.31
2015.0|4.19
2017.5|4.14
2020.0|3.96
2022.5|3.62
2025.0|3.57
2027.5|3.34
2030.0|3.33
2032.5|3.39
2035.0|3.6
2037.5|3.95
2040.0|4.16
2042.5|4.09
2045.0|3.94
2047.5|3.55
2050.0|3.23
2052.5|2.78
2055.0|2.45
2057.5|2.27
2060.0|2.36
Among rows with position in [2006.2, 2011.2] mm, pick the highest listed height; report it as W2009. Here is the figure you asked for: 4.37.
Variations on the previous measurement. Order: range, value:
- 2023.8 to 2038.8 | 3.95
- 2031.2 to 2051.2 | 4.16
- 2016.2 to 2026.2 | 4.14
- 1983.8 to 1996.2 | 4.39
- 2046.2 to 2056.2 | 3.55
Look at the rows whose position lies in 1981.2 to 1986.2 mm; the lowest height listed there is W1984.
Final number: 4.32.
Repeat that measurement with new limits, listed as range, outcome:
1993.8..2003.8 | 4.14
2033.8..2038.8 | 3.6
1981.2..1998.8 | 4.16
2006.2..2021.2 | 3.96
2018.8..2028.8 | 3.34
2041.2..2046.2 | 3.94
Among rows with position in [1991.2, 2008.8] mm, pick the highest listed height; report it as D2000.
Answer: 4.31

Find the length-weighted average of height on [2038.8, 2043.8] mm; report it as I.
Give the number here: 4.12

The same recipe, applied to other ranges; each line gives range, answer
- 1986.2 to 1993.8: 4.35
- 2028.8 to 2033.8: 3.36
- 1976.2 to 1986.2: 4.38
